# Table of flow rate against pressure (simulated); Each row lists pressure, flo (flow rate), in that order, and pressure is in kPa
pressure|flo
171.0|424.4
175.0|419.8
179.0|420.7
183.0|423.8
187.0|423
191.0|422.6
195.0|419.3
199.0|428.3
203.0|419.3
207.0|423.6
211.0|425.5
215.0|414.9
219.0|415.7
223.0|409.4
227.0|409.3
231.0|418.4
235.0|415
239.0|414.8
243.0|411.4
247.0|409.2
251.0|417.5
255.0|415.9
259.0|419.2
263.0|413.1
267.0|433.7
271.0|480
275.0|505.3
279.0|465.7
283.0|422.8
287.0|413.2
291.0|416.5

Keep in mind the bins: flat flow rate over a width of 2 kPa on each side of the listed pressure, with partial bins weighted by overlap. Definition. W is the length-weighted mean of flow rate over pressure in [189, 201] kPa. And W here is 423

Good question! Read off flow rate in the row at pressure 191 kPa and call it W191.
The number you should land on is 422.6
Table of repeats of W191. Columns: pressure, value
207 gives 423.6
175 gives 419.8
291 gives 416.5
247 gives 409.2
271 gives 480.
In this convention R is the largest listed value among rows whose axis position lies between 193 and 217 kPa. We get 428.3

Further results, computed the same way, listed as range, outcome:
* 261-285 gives 505.3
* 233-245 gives 415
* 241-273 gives 480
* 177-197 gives 423.8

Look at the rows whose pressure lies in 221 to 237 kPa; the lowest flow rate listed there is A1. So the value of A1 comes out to 409.3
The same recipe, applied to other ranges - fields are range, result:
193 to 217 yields 414.9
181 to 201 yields 419.3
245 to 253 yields 409.2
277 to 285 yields 422.8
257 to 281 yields 413.1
